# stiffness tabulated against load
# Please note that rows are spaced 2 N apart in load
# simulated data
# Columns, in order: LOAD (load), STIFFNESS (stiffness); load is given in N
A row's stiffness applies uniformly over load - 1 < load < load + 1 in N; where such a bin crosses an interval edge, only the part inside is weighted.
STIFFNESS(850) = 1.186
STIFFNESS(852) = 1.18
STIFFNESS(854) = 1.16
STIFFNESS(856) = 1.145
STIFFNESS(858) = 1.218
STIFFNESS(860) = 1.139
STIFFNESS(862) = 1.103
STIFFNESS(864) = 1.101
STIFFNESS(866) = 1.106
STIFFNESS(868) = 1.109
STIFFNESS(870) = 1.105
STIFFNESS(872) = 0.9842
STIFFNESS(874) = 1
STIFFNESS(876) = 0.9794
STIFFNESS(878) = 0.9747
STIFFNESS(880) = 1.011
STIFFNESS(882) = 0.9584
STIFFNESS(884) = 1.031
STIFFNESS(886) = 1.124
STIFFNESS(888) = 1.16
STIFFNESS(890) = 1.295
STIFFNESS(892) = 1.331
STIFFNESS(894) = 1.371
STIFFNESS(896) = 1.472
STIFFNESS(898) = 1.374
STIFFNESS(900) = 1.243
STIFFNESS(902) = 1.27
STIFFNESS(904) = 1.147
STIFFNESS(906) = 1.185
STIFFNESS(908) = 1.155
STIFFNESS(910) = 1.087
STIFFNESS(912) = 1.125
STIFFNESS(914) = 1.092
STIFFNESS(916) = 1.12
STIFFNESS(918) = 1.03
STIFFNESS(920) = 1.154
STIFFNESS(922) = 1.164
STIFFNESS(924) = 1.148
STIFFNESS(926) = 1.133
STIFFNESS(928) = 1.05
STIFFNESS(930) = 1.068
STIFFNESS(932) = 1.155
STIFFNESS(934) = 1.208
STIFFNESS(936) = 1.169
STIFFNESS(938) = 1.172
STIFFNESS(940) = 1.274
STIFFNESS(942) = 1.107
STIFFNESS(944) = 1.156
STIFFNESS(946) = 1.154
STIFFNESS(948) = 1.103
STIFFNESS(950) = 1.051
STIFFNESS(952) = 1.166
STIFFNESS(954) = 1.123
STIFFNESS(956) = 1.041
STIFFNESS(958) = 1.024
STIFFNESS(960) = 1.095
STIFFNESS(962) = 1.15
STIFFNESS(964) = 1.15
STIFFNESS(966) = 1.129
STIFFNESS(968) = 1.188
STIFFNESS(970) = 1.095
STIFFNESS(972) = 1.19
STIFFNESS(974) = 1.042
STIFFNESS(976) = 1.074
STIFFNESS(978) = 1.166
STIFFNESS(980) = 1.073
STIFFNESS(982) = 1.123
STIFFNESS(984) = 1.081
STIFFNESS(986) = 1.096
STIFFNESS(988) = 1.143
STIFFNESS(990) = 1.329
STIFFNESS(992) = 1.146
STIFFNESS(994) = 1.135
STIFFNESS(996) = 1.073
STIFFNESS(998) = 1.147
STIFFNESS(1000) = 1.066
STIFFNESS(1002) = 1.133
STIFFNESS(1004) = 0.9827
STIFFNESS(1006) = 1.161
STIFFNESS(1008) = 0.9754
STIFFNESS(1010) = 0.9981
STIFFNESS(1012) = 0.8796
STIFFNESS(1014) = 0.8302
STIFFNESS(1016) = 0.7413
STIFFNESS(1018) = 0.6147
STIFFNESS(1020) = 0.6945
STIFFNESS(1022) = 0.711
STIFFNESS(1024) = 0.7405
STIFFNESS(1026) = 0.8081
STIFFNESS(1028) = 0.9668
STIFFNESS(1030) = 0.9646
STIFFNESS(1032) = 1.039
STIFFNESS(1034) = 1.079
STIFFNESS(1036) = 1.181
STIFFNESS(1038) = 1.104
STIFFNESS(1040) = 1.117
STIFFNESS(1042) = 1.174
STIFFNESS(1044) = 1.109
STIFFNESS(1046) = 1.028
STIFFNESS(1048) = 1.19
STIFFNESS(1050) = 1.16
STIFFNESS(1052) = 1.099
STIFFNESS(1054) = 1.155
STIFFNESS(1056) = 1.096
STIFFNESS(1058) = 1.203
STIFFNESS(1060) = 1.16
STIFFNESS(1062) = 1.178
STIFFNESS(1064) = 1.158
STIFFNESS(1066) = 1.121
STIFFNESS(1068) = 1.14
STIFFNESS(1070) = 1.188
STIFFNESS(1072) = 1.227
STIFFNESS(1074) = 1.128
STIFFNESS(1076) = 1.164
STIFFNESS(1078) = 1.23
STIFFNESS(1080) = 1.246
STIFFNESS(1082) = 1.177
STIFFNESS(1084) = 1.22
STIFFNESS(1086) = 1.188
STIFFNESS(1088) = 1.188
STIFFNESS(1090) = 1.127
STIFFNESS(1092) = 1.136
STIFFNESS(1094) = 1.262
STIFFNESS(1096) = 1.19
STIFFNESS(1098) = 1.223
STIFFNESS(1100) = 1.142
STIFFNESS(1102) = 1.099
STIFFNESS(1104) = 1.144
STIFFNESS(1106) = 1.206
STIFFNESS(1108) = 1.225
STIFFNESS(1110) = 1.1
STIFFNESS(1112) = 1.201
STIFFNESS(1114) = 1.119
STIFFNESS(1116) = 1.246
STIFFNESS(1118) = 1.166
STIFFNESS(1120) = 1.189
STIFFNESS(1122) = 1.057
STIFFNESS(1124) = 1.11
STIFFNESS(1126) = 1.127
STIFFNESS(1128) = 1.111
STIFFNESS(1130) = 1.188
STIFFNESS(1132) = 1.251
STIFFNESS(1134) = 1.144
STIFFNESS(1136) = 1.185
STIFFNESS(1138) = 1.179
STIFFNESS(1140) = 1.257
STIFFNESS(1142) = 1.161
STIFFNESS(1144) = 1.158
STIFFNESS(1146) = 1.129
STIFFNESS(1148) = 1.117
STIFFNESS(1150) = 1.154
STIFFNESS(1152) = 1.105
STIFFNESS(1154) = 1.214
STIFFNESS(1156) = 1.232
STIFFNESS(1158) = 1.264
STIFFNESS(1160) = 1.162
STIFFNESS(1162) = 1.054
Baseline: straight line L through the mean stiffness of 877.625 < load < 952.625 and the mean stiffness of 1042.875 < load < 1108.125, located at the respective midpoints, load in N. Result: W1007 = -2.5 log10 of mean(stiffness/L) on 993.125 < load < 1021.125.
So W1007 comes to 0.21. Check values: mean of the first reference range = 1.16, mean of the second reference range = 1.17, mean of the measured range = 0.958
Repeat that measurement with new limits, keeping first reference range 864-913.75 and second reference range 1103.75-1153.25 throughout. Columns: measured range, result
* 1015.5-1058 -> 0.161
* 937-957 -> 0.016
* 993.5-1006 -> 0.059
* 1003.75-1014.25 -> 0.178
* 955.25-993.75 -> 0.028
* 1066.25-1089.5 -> -0.026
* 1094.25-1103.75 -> -0.009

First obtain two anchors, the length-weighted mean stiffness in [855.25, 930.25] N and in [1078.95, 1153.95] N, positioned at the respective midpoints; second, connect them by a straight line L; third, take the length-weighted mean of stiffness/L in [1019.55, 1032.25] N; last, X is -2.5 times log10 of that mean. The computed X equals 0.346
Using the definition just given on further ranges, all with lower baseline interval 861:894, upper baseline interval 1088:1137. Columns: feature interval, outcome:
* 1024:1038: 0.15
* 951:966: 0.01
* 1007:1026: 0.38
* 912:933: 0.00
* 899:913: -0.07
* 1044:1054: 0.02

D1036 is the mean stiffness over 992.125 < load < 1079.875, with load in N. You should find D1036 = 1.05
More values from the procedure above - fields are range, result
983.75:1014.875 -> 1.07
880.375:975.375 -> 1.15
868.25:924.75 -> 1.15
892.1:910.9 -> 1.26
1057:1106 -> 1.18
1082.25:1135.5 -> 1.17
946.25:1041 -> 1.04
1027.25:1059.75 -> 1.11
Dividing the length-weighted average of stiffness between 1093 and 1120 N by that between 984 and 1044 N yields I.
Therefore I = 1.17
